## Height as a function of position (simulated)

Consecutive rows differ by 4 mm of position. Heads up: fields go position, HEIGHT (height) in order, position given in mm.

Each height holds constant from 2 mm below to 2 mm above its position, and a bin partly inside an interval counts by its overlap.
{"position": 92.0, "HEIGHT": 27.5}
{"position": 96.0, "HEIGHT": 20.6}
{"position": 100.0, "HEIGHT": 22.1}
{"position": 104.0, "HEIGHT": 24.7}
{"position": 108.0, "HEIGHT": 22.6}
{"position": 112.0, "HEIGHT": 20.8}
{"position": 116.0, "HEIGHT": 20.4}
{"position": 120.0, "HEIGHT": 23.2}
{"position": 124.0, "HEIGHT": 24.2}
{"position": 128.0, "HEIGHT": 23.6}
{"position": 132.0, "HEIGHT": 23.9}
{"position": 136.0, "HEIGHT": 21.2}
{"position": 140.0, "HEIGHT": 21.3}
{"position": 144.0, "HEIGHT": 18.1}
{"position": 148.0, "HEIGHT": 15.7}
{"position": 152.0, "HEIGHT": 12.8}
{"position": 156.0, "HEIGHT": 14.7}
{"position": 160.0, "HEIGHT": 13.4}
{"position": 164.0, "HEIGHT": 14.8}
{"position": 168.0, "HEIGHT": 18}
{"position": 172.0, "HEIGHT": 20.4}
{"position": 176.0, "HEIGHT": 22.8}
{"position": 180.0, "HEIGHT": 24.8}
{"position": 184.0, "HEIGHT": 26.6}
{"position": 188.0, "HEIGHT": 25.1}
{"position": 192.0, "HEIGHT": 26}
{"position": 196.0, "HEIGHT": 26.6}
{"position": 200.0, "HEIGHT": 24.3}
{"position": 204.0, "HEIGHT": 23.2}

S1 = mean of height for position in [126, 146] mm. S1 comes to 21.6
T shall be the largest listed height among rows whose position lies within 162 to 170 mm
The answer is 18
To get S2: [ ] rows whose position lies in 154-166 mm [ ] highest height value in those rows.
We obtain 14.8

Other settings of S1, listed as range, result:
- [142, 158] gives 15.3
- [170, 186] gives 23.7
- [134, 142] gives 21.2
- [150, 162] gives 13.6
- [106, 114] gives 21.7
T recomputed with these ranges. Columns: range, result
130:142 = 23.9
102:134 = 24.7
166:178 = 22.8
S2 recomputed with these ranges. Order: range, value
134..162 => 21.3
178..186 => 26.6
